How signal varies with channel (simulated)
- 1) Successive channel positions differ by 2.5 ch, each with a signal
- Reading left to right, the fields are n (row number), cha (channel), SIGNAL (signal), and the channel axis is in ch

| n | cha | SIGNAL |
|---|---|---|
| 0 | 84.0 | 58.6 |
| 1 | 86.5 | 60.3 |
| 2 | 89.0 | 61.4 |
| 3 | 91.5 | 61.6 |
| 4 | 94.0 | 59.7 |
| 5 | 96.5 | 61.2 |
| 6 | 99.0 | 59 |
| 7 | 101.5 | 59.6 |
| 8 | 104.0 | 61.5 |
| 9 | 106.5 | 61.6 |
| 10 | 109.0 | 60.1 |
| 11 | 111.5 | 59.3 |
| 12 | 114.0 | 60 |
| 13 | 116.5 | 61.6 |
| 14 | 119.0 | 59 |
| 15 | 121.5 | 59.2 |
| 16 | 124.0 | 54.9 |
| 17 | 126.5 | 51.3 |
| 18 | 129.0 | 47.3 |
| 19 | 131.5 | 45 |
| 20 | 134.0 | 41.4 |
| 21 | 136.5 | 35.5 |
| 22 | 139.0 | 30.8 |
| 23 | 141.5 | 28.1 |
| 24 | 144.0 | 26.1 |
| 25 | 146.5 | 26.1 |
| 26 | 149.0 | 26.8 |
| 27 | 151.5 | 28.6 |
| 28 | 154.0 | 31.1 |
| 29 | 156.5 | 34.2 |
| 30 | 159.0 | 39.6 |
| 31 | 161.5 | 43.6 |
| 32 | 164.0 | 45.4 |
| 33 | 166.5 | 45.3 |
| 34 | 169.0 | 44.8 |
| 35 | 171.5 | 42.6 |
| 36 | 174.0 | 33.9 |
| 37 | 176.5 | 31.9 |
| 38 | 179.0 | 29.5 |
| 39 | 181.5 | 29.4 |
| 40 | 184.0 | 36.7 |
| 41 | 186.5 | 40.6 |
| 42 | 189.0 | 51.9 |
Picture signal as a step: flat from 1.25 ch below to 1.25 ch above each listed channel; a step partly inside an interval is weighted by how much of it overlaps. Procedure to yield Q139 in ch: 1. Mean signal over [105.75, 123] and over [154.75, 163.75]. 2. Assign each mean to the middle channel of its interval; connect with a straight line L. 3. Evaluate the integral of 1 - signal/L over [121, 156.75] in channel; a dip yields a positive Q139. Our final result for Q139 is 8.7 ch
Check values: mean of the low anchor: 60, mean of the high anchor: 39.4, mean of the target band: 37.4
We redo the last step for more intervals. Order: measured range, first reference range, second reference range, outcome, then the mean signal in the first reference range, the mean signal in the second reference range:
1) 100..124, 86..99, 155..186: -2.15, 60.7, 38.1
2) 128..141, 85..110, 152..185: 2.53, 60.6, 37.3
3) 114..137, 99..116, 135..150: -3.71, 60.3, 29.1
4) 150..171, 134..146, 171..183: -4.51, 31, 33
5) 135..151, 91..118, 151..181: 5.93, 60.4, 37.6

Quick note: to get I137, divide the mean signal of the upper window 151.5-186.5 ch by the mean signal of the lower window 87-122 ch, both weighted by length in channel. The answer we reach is 0.62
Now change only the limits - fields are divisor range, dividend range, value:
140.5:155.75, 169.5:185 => 1.23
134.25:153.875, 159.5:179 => 1.36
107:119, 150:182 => 0.61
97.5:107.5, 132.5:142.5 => 0.57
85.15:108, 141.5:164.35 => 0.54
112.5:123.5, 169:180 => 0.60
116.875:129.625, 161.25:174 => 0.79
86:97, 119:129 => 0.90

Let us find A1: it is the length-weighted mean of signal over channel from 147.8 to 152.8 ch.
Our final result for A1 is 27.7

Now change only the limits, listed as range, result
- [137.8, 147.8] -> 27.8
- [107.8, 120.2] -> 60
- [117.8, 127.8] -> 56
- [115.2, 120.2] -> 60.3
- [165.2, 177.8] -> 39.7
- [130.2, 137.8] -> 40.6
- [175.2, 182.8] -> 30.3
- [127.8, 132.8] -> 46.1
